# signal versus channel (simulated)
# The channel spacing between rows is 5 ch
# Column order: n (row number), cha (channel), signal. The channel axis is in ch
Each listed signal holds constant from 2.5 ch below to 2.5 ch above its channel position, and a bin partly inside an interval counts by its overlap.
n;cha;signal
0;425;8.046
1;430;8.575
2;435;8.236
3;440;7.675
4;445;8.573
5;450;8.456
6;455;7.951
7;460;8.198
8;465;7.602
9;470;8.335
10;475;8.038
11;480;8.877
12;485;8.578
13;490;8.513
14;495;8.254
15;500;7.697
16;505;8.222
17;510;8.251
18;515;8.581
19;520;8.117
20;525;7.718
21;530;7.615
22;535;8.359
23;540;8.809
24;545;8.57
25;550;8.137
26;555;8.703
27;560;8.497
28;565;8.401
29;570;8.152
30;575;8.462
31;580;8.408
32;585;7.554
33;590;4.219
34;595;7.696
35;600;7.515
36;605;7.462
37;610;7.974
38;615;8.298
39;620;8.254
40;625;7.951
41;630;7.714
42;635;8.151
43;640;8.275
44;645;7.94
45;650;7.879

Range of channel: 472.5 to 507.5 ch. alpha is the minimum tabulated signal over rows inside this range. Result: 7.697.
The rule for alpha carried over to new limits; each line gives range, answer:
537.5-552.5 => 8.137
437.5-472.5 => 7.602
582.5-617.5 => 4.219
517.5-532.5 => 7.615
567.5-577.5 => 8.152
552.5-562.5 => 8.497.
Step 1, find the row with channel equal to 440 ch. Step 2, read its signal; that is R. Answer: 7.675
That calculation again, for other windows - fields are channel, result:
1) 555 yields 8.703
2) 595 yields 7.696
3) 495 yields 8.254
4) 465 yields 7.602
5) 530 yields 7.615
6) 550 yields 8.137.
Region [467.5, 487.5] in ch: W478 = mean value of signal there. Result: 8.46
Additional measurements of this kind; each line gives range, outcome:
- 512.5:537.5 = 8.08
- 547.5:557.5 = 8.42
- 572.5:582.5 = 8.43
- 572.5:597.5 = 7.27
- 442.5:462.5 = 8.29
